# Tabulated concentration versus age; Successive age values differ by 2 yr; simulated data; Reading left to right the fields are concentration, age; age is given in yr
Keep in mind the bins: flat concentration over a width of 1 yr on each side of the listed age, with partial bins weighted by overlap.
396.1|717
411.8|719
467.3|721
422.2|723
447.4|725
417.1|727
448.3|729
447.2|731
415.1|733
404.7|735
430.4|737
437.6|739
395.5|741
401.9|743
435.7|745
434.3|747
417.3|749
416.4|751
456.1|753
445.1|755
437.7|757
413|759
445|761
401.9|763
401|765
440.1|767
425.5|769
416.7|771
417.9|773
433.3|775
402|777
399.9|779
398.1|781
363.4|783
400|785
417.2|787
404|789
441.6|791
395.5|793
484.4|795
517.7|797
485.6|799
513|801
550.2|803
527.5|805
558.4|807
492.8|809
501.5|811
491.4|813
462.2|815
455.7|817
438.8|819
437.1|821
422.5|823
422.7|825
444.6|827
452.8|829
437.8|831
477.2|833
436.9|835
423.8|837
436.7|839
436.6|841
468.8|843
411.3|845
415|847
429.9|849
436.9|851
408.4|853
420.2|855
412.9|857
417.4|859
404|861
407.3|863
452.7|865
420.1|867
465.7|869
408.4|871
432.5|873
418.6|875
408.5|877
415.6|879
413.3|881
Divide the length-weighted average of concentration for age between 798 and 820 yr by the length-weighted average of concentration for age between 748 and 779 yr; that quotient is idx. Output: 1.2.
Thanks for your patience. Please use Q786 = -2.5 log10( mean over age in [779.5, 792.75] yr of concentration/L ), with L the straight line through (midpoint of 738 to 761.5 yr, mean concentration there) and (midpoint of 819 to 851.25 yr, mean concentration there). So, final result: 0.07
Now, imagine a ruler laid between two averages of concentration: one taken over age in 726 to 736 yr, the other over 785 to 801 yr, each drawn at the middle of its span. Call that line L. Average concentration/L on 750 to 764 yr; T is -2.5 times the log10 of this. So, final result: 0.01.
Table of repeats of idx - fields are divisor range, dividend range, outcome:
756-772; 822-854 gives 1.03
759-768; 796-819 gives 1.19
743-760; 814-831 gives 1.03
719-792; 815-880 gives 1.02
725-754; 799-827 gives 1.13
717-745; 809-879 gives 1.02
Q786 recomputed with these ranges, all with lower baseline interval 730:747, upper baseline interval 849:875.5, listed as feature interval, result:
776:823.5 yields -0.08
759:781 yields 0.01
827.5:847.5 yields -0.04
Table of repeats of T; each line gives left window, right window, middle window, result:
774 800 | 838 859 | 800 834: -0.118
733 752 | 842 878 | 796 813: -0.220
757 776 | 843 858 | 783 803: -0.072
